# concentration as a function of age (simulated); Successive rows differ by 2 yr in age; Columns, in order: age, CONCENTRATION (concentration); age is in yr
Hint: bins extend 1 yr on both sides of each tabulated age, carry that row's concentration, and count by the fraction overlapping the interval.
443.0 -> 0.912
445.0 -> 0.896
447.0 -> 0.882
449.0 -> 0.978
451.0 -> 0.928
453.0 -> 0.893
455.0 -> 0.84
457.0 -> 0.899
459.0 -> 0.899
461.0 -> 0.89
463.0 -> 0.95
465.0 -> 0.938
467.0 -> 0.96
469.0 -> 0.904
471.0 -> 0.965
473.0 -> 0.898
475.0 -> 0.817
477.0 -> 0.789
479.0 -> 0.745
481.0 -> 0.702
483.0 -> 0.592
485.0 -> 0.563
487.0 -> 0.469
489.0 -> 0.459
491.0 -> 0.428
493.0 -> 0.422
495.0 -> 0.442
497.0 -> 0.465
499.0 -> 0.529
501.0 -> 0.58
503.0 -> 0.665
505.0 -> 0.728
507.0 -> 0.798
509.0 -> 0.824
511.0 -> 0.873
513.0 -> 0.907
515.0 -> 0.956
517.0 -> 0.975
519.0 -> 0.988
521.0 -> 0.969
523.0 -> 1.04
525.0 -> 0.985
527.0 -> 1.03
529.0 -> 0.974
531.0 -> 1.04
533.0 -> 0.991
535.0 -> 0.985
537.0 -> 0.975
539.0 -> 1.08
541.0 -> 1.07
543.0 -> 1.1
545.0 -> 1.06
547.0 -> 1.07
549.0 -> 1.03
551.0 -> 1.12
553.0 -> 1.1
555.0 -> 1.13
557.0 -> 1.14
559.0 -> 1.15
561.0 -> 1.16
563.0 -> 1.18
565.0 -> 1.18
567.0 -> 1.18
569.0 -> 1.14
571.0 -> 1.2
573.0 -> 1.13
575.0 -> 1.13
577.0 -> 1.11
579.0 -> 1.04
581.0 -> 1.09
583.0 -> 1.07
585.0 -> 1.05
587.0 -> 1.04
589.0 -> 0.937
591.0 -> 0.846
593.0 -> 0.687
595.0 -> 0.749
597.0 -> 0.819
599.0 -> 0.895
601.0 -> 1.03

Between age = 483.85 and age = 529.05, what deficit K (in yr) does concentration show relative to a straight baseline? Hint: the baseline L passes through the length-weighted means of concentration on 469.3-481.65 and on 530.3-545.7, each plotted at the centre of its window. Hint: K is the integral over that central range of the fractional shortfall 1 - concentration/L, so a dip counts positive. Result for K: 9.9 yr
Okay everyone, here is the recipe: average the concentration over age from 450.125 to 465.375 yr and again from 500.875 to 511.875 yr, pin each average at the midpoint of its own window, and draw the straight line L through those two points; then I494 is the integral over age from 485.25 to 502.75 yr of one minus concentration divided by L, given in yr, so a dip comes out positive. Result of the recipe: 6.8 yr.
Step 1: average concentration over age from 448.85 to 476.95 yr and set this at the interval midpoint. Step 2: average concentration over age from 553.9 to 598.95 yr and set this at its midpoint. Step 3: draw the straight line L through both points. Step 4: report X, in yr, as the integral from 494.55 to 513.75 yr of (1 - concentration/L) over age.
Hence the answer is 5.5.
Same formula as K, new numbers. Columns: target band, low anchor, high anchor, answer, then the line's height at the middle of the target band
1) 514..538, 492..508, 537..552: -3.7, 0.865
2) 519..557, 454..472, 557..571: 2.0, 1.1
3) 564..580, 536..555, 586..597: -3.3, 0.943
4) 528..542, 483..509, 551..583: -2.3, 0.875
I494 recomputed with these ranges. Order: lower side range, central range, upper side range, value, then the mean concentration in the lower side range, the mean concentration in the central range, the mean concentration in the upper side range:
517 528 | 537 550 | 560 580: 0.0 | 1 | 1.06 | 1.15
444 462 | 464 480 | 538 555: 1.0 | 0.901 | 0.877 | 1.08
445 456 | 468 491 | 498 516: 3.6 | 0.903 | 0.706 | 0.762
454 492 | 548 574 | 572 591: -3.6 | 0.774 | 1.14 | 1.05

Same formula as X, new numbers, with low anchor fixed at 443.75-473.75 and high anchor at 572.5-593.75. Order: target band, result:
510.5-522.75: 0.1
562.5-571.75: -1.6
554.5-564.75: -1.7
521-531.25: -0.4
